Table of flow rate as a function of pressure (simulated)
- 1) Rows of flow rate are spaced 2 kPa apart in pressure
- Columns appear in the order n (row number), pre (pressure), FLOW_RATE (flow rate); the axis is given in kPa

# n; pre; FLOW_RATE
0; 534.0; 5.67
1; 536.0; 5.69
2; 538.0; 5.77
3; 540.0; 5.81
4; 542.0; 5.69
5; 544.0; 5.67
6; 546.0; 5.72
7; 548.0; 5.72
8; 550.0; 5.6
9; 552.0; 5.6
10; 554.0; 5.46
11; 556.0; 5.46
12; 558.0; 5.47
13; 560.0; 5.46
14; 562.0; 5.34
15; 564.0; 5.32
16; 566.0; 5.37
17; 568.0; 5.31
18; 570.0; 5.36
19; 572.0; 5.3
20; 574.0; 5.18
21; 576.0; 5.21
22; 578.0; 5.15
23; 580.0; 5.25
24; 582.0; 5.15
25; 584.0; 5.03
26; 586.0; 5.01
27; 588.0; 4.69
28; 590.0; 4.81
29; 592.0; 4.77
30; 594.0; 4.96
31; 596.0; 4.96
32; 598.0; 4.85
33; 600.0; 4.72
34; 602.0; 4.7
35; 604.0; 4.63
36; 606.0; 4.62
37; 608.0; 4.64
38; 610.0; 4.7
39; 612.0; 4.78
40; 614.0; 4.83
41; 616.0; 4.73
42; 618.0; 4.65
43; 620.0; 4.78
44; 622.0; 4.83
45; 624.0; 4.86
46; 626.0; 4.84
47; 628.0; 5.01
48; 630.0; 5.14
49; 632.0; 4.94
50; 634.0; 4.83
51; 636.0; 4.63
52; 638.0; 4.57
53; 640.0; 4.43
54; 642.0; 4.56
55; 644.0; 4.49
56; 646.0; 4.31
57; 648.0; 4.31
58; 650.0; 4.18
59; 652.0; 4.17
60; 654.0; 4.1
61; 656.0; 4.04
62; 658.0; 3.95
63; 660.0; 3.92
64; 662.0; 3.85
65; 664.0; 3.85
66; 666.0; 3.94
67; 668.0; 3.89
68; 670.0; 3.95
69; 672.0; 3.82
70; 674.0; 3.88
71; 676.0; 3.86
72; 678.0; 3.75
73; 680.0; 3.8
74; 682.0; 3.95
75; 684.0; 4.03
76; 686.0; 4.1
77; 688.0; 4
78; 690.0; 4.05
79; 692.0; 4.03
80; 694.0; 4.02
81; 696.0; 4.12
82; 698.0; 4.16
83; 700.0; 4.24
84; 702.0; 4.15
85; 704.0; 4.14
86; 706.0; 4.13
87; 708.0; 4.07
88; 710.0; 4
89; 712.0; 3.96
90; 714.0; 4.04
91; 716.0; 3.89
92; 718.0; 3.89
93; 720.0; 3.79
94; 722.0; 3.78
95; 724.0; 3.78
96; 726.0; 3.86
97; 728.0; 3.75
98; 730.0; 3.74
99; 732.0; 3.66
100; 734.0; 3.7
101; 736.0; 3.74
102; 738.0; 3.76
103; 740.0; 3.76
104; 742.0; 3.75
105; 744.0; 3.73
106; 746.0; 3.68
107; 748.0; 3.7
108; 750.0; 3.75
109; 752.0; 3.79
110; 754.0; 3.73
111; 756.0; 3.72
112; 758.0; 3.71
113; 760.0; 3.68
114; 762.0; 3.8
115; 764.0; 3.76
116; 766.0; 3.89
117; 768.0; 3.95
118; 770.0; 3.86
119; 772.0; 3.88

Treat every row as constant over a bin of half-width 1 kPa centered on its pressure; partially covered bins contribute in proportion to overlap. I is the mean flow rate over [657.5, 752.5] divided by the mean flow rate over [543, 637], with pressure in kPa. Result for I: 0.77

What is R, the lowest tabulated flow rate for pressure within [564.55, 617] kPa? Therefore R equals 4.62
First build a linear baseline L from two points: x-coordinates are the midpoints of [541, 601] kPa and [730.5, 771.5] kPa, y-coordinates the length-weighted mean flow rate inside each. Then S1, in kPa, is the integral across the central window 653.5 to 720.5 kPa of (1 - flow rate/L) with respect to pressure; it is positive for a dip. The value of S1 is 4.7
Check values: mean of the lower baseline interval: 5.25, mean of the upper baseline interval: 3.76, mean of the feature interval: 3.98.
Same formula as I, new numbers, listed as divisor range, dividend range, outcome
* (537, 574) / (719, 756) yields 0.68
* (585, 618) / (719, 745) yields 0.79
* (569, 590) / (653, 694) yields 0.77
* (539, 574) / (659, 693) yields 0.71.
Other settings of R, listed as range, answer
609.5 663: 3.85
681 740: 3.66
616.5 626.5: 4.65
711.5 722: 3.78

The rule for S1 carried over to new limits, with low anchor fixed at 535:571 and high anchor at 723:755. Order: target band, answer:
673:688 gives 1.4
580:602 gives 1.2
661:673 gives 1.5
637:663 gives 2.2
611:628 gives 0.3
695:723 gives 0.1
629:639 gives -0.1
